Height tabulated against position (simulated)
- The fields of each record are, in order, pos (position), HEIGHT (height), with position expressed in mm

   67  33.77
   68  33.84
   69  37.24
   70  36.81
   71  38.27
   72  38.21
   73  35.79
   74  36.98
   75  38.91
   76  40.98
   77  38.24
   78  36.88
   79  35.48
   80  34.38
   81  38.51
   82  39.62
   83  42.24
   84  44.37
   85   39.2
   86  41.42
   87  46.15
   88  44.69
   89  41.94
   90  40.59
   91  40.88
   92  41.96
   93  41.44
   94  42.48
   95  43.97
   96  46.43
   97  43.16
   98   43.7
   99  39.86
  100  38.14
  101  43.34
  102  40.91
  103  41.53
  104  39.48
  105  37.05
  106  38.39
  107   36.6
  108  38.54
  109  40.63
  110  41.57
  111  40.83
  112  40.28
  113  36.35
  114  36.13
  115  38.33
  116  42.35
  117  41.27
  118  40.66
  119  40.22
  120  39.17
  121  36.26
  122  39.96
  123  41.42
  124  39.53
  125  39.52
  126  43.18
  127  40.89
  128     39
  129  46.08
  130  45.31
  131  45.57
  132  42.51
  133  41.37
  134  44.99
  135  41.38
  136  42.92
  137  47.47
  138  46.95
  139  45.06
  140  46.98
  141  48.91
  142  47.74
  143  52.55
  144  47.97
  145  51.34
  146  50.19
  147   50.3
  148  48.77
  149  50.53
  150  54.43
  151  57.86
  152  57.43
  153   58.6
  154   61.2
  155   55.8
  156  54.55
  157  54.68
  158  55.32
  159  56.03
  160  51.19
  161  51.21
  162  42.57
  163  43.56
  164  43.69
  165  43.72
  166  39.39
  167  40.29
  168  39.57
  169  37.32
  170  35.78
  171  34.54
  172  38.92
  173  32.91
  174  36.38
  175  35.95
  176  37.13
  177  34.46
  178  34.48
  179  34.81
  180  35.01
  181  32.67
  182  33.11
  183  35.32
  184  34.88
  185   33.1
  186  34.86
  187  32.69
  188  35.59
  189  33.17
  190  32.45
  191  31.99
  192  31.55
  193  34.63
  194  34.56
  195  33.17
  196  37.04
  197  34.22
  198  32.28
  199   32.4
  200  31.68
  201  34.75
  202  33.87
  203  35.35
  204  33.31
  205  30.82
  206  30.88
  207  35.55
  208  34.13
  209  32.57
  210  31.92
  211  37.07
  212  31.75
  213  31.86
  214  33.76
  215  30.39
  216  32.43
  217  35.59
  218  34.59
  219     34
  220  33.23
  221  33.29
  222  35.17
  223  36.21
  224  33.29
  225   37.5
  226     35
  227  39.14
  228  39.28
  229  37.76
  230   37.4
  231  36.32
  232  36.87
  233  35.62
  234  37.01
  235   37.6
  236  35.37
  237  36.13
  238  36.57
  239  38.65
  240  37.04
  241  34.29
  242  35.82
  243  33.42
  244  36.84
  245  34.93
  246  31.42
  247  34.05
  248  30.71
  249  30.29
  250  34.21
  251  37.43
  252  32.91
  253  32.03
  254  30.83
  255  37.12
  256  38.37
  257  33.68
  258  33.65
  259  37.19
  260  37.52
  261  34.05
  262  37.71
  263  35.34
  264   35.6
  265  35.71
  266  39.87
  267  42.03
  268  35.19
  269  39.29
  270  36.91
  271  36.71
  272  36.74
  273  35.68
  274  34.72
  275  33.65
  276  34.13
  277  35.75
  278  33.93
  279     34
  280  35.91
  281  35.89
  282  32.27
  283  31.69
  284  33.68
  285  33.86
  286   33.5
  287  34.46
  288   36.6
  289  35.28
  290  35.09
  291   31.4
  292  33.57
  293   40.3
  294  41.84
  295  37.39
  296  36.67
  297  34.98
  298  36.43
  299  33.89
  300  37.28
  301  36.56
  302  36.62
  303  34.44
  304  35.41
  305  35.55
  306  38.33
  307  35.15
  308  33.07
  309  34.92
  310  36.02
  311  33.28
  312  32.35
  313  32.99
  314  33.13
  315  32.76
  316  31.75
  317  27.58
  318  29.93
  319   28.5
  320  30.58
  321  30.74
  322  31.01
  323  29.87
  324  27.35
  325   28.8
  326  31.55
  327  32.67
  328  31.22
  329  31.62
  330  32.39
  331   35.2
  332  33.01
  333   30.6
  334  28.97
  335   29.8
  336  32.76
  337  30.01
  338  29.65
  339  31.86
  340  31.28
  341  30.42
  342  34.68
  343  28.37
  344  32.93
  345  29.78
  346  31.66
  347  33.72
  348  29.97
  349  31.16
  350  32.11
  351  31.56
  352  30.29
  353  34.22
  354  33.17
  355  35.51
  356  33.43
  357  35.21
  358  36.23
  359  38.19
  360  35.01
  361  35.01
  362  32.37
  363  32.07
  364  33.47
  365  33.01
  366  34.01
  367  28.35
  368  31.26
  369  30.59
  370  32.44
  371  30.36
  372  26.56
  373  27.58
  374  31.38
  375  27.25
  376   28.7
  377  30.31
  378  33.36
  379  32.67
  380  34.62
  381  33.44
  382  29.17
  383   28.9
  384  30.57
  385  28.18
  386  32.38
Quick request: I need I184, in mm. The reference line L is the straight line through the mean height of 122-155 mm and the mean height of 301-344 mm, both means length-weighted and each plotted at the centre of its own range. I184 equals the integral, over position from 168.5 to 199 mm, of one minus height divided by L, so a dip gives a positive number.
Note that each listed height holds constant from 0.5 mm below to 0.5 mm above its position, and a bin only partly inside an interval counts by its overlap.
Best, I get 6.4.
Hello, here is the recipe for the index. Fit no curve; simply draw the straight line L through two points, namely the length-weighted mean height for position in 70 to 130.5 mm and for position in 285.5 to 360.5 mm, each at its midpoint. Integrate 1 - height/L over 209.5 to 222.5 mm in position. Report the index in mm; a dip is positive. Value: 1.1 mm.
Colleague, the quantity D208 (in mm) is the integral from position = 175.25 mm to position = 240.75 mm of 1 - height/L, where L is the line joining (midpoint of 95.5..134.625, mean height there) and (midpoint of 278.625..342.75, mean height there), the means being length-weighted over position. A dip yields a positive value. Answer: 4.6 mm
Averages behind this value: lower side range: 40.8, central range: 34.6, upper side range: 33.3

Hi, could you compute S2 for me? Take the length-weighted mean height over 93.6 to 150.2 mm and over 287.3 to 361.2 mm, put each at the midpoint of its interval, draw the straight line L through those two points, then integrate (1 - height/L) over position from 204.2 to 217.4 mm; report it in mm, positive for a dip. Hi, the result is 1.9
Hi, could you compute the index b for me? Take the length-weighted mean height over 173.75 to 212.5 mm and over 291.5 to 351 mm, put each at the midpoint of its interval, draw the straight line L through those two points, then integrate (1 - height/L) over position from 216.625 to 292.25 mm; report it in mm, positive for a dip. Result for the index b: -4.5 mm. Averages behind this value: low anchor 33.9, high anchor 32.8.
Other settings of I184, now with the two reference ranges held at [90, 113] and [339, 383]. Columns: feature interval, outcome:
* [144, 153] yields -3.1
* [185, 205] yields 2.2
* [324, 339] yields 0.8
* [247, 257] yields 0.5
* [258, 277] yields -0.7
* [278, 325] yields 0.1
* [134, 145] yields -2.0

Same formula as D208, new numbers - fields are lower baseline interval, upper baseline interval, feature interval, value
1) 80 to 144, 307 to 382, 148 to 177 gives -4.8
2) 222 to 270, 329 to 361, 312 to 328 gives 1.2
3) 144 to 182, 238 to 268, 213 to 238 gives 1.8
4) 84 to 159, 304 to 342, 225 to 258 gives 1.4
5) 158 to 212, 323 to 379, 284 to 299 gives -1.0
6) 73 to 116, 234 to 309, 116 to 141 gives -2.0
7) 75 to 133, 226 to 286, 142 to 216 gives -3.1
